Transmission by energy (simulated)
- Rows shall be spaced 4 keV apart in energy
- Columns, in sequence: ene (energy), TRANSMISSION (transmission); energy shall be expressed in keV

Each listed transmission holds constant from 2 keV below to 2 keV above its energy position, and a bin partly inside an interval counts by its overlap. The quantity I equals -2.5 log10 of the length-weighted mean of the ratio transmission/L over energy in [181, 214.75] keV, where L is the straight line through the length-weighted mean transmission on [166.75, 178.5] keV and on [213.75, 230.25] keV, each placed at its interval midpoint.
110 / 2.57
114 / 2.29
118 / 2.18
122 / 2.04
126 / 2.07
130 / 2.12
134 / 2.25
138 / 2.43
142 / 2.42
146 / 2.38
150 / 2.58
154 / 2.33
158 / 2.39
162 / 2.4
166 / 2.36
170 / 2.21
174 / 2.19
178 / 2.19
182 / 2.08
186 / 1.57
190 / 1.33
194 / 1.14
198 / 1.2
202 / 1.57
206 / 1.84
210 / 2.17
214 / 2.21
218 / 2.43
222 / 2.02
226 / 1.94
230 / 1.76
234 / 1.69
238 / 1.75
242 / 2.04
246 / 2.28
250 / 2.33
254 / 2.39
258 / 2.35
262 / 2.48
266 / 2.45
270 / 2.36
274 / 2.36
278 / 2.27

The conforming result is 0.29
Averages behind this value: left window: 2.21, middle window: 1.65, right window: 2.09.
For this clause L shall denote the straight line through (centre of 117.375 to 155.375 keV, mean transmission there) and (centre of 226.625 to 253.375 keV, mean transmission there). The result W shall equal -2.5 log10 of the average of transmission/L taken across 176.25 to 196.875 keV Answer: 0.30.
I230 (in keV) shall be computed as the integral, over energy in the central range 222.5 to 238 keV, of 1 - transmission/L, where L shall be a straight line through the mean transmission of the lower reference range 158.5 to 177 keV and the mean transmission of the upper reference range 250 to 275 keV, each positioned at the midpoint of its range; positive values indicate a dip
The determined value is 3.6 keV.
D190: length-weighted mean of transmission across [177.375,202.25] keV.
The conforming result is 1.55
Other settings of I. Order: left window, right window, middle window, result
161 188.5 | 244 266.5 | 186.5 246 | 0.24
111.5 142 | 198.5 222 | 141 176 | -0.11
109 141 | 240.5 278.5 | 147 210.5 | 0.15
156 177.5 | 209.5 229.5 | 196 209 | 0.34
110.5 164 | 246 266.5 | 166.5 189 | 0.15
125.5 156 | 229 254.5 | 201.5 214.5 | 0.09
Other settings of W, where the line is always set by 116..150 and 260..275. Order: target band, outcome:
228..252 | 0.205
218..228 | 0.144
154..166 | -0.042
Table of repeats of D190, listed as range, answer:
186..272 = 1.98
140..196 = 2.11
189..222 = 1.77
